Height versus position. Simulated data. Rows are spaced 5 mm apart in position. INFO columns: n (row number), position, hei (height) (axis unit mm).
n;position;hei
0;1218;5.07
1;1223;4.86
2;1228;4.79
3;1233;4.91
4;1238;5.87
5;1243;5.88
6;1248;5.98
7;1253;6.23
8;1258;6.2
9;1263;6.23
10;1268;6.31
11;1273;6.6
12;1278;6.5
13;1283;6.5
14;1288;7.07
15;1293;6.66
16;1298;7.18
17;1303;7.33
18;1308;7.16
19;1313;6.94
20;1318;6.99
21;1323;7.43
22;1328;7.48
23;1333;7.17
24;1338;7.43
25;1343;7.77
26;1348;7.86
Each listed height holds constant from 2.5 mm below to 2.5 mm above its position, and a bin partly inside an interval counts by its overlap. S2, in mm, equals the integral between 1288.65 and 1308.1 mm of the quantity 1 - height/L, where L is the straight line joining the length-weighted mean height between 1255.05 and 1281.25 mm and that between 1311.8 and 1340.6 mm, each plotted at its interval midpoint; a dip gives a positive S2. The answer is -0.7 mm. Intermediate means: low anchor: 6.37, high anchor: 7.26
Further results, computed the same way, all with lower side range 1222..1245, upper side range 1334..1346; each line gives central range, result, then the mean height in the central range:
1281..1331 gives -1.9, 7.08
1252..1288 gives -2.2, 6.42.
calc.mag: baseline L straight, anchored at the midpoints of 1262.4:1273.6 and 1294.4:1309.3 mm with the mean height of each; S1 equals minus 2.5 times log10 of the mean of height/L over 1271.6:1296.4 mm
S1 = 0.011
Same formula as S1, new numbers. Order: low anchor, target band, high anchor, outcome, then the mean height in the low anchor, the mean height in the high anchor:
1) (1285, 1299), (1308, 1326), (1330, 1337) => -0.002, 6.93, 7.25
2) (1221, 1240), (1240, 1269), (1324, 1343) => -0.091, 5.09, 7.42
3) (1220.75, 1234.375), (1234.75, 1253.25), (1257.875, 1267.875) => -0.080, 4.85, 6.24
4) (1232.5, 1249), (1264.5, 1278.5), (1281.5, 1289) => -0.001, 5.72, 6.77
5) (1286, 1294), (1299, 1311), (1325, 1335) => -0.026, 6.89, 7.34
